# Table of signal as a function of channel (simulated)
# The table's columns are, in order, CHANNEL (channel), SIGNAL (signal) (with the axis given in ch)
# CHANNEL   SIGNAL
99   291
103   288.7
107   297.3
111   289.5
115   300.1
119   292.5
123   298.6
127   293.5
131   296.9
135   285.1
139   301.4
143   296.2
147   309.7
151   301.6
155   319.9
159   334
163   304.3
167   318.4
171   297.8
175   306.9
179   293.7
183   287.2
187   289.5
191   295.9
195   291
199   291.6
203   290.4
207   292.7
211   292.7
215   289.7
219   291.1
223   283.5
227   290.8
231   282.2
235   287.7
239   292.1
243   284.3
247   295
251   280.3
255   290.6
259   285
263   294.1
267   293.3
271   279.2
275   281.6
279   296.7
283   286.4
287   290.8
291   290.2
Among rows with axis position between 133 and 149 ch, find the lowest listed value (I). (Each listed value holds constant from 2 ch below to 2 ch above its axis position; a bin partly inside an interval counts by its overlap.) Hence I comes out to 285.1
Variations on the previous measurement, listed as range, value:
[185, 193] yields 289.5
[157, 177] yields 297.8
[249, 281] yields 279.2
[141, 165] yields 296.2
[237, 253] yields 280.3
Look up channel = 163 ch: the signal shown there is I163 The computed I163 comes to 304.3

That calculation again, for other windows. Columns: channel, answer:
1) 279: 296.7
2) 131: 296.9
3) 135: 285.1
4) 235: 287.7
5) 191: 295.9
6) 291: 290.2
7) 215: 289.7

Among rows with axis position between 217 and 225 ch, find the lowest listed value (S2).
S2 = 283.5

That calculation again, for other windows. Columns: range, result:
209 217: 289.7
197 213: 290.4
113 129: 292.5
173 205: 287.2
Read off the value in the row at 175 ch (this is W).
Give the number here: 306.9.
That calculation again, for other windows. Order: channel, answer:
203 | 290.4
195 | 291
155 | 319.9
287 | 290.8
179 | 293.7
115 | 300.1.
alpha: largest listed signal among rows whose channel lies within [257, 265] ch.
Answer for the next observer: 294.1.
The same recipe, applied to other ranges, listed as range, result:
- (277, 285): 296.7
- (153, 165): 334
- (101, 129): 300.1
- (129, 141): 301.4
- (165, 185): 318.4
